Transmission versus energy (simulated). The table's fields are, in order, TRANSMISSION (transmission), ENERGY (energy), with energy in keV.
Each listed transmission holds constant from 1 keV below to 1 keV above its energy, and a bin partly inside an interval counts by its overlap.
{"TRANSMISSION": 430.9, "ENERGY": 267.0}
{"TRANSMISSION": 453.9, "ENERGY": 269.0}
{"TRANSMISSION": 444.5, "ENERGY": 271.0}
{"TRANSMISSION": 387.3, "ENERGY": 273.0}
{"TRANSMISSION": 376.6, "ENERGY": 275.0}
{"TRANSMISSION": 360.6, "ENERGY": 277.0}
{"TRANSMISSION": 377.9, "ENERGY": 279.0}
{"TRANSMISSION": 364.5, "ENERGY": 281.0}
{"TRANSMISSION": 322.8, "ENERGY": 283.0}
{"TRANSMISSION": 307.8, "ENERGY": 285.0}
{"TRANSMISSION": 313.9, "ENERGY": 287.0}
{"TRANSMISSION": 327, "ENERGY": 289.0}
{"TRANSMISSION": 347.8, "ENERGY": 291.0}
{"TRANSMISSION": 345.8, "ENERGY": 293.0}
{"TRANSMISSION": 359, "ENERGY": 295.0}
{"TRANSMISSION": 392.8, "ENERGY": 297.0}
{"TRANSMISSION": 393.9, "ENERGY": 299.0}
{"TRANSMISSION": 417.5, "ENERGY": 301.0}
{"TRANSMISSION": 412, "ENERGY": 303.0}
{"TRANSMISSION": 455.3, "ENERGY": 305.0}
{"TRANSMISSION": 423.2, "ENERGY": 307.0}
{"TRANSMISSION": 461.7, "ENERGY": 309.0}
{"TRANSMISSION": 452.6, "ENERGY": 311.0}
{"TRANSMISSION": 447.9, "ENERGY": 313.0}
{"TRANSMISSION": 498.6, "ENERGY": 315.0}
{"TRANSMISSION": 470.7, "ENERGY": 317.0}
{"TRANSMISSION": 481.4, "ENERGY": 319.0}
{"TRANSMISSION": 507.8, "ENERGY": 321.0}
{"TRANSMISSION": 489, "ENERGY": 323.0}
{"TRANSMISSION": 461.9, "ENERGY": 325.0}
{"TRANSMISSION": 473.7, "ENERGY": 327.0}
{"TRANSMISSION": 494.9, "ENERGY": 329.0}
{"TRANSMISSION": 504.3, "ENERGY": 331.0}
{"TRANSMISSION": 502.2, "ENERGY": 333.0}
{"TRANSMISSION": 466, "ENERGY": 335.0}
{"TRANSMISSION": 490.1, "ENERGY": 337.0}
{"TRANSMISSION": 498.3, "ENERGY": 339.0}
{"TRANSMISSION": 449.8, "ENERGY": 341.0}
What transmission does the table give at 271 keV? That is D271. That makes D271 444.5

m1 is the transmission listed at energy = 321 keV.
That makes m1 507.8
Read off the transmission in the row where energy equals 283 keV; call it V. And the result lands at 322.8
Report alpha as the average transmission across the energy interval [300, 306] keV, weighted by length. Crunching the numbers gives 428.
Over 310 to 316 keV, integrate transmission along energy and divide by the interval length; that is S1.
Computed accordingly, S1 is 466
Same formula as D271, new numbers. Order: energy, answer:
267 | 430.9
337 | 490.1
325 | 461.9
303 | 412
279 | 377.9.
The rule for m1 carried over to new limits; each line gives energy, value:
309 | 461.7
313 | 447.9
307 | 423.2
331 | 504.3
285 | 307.8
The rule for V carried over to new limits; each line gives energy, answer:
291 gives 347.8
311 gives 452.6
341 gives 449.8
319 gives 481.4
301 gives 417.5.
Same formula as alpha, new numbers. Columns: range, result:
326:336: 488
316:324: 487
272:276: 382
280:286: 332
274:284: 360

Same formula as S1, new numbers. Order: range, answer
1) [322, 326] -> 475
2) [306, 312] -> 446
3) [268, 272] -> 449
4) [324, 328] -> 468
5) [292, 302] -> 382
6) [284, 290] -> 316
